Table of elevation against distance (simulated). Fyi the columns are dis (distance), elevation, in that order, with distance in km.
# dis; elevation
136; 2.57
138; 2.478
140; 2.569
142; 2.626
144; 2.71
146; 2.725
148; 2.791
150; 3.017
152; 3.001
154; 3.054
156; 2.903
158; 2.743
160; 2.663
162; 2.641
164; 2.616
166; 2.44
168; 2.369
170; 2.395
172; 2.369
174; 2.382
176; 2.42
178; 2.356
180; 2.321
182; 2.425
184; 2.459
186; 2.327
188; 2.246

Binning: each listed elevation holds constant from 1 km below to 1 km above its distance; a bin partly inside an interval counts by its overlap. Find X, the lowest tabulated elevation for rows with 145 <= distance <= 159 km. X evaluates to 2.725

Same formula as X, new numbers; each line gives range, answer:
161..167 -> 2.44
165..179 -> 2.356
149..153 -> 3.001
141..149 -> 2.626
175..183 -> 2.321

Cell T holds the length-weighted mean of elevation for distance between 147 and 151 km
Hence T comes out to 2.9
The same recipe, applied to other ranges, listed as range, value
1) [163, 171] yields 2.46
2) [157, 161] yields 2.7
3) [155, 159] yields 2.82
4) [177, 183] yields 2.37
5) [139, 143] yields 2.6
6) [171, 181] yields 2.37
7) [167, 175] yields 2.38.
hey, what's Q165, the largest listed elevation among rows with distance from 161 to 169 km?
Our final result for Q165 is 2.641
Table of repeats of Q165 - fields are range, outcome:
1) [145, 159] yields 3.054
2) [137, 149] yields 2.791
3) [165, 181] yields 2.44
